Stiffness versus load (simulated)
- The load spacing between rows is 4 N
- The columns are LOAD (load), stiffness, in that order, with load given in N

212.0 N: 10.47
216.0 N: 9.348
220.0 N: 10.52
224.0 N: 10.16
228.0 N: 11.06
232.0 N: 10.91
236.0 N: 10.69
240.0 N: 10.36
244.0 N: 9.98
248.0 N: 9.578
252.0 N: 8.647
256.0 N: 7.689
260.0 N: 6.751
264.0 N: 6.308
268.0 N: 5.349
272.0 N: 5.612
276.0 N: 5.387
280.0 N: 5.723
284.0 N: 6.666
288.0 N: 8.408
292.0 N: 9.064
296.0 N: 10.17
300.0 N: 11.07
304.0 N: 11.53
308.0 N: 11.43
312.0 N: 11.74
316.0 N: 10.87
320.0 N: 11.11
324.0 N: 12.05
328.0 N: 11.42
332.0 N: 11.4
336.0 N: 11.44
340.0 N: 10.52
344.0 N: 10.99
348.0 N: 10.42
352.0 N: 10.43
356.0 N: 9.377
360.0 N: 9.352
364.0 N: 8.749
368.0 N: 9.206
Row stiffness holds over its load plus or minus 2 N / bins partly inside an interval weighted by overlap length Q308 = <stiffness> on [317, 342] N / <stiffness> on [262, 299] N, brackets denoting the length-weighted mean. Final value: 1.6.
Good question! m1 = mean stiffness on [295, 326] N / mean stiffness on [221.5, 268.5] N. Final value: 1.2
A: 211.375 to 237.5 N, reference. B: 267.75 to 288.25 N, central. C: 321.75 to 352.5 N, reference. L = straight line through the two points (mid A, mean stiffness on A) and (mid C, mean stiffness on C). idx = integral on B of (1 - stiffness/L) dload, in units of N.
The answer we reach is 8.94 N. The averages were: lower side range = 10.4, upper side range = 11.1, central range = 6.07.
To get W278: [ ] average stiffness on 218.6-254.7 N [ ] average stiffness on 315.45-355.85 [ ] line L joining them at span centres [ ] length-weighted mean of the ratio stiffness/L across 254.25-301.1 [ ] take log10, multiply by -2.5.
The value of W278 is 0.400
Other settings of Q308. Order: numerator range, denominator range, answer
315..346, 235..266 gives 1.29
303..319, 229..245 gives 1.08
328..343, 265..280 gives 2.01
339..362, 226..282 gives 1.25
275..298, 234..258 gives 0.81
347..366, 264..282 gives 1.72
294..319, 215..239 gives 1.06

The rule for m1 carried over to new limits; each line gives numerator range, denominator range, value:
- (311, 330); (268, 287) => 1.93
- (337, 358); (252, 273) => 1.58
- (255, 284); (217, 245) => 0.58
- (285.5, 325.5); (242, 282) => 1.50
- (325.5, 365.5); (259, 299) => 1.48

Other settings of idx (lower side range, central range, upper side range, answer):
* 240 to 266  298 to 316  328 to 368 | -3.7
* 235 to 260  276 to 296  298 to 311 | 6.0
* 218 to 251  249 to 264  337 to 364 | 3.9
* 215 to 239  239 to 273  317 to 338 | 9.3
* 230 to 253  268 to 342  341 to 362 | 3.5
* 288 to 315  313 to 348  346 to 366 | -3.7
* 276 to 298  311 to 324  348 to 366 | -4.2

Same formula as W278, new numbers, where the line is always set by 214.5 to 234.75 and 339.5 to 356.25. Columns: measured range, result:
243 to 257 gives 0.16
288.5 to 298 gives 0.11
